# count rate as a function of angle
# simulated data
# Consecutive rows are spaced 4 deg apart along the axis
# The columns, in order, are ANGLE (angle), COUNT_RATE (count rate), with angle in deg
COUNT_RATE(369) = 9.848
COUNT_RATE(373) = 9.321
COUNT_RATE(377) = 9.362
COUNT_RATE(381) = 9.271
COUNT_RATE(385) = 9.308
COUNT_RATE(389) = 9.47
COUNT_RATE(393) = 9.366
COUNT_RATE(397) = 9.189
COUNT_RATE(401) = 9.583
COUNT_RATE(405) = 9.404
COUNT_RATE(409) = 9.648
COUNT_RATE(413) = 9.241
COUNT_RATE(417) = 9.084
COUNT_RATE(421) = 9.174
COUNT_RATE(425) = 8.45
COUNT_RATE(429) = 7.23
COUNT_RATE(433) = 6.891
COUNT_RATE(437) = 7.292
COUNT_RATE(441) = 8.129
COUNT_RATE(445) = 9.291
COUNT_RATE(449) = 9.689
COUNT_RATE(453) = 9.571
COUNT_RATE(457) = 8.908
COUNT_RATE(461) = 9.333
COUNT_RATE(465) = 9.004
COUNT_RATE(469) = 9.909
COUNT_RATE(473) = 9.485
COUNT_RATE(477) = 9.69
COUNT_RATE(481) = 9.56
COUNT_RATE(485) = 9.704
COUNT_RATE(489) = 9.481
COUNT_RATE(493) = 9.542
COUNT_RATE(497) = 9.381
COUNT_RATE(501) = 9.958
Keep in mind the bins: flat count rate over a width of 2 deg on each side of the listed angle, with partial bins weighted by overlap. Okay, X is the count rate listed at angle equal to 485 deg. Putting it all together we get 9.704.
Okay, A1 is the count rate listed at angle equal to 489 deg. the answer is 9.481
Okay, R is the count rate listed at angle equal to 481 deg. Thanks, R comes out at 9.56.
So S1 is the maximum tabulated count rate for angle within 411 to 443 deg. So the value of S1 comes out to 9.241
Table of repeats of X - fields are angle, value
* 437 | 7.292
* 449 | 9.689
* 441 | 8.129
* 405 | 9.404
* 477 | 9.69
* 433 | 6.891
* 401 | 9.583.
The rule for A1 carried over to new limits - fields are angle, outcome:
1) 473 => 9.485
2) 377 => 9.362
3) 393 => 9.366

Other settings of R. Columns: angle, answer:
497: 9.381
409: 9.648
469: 9.909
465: 9.004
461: 9.333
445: 9.291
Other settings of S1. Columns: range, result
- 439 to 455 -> 9.689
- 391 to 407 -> 9.583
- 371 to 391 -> 9.47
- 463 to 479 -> 9.909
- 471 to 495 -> 9.704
